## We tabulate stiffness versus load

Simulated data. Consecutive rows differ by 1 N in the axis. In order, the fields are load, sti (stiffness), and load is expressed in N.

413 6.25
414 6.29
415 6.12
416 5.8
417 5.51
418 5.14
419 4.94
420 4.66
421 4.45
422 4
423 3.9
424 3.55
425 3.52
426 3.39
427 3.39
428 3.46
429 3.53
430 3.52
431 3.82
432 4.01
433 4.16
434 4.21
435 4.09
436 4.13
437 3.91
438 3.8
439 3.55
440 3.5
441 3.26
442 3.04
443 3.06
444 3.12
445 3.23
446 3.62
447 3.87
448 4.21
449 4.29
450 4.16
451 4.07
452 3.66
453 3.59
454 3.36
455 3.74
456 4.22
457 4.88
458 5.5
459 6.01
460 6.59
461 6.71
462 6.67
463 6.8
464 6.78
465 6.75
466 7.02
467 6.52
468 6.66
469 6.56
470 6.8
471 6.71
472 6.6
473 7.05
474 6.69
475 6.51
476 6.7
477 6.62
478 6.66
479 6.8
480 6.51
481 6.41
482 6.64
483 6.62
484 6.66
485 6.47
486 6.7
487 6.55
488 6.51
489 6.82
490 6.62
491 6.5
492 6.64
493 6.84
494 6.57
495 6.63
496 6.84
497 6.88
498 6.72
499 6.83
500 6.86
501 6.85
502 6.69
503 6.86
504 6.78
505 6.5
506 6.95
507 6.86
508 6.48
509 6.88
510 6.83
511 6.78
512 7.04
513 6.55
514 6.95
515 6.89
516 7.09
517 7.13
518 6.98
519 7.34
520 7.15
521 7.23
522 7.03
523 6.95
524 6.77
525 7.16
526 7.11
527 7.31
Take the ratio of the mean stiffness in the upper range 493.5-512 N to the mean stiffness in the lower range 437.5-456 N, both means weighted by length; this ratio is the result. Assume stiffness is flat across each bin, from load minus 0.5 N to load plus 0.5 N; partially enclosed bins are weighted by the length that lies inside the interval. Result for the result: 1.86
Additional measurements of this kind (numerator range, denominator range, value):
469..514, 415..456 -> 1.70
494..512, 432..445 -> 1.86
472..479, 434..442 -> 1.80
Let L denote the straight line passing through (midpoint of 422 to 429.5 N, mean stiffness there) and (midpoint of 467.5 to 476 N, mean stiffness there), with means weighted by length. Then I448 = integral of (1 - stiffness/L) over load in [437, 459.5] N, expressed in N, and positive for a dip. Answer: 5.3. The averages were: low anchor 3.57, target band 3.9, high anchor 6.7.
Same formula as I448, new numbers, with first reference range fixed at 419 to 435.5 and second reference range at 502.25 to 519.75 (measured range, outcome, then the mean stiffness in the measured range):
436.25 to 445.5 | 2.0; 3.41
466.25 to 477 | -2.4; 6.69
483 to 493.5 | -1.0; 6.63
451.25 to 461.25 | 0.4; 4.76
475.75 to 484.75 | -1.3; 6.62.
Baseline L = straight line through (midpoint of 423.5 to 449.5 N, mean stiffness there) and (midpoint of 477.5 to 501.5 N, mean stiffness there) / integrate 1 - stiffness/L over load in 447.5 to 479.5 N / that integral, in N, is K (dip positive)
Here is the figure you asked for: -3.5 N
